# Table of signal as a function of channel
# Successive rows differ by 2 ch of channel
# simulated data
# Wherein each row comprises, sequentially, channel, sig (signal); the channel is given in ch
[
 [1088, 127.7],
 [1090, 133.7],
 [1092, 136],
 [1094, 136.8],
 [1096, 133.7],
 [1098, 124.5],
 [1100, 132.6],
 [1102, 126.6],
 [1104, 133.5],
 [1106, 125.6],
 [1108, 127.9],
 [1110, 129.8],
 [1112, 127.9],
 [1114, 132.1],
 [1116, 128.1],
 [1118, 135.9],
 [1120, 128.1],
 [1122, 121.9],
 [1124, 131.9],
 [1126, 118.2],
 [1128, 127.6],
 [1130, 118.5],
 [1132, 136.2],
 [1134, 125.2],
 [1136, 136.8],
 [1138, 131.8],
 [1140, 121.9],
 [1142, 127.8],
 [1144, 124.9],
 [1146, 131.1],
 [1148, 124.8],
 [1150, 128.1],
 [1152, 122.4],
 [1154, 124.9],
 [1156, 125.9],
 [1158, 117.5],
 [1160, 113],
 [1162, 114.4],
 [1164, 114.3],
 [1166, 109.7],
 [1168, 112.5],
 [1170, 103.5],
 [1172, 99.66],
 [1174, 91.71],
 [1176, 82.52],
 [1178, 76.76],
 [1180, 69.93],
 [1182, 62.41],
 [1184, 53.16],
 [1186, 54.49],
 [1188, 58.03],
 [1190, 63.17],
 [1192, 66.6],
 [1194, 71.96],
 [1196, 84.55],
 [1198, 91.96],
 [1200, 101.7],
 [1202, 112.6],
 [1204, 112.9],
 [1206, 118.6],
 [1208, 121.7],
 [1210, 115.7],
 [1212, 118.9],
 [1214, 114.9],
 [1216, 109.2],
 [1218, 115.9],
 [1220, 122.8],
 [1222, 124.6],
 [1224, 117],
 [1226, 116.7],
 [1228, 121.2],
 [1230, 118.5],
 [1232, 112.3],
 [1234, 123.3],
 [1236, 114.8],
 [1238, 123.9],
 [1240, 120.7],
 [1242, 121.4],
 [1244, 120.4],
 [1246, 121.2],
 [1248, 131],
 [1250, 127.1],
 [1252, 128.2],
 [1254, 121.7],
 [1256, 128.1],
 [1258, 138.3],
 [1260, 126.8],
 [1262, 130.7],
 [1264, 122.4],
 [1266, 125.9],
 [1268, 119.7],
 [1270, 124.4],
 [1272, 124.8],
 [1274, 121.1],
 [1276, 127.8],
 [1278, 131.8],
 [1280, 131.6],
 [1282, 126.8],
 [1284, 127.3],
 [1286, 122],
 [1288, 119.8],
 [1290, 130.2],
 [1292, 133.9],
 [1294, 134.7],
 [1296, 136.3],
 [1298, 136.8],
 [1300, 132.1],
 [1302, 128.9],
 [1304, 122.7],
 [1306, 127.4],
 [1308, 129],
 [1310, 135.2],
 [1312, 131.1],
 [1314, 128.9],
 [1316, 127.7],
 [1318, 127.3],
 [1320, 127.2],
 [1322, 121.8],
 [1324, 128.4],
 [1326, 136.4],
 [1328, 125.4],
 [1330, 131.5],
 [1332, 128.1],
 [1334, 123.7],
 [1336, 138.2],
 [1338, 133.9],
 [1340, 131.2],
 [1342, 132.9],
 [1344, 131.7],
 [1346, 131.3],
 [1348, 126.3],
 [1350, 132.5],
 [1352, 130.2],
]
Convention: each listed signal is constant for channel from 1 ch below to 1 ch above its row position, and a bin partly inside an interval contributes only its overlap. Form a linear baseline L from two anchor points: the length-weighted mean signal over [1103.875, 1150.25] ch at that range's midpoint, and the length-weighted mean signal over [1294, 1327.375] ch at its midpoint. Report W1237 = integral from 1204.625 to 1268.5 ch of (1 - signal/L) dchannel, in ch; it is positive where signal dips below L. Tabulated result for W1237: 3.7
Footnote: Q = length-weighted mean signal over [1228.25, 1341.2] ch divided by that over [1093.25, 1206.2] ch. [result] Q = 1.14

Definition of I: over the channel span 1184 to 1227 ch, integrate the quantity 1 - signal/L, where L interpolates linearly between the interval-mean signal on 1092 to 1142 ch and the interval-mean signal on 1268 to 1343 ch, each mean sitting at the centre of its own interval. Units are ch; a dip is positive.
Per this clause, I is 9.8 ch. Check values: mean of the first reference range 129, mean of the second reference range 129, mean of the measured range 99.6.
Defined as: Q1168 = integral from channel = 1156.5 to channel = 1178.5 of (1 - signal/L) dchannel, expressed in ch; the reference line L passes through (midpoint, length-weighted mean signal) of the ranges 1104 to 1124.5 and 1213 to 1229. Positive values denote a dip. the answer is 3.41 ch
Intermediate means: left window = 129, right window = 118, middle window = 104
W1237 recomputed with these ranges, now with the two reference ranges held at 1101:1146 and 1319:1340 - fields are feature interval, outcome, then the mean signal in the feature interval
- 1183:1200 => 7.8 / 70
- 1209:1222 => 1.2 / 117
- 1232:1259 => 1.0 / 124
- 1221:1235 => 1.1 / 119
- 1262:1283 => 0.5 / 126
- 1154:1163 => 0.7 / 118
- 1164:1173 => 1.5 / 107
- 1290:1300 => -0.4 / 135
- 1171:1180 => 3.0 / 85.7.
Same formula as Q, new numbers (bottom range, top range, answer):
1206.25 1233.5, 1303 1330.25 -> 1.09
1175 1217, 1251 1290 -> 1.43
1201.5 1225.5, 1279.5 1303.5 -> 1.11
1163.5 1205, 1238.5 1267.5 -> 1.48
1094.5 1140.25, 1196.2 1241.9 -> 0.90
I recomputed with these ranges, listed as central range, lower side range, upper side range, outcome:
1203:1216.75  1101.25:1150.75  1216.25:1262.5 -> 0.9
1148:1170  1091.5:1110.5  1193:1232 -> 0.5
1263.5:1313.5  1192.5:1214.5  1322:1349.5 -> -2.9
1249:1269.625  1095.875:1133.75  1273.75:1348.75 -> 0.4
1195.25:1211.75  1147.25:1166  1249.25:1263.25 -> 2.1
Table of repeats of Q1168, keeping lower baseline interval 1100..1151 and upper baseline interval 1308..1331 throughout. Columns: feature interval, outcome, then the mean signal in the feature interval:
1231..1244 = 0.9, 119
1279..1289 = 0.3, 126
